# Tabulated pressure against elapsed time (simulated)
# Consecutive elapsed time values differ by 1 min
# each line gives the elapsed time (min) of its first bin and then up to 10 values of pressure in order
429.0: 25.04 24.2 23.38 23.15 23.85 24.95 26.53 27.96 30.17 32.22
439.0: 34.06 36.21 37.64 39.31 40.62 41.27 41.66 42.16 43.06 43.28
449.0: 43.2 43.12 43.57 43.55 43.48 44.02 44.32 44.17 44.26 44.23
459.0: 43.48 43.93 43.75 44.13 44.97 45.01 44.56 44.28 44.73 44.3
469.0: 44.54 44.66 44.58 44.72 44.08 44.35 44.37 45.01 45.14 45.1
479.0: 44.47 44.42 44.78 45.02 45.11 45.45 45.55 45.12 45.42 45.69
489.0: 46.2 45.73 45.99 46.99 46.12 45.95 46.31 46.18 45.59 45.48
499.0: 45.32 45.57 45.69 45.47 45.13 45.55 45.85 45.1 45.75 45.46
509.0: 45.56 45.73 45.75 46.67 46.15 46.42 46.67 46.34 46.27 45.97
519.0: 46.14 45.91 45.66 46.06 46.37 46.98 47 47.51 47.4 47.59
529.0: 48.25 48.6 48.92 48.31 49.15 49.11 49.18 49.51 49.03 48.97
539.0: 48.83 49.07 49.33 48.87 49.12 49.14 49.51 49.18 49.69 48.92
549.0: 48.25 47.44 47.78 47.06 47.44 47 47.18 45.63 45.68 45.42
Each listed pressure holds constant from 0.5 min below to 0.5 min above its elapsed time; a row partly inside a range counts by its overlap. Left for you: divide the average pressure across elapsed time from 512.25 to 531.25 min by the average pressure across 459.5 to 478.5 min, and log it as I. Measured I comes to 1.1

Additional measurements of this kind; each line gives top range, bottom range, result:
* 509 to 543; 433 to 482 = 1.14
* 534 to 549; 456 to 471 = 1.11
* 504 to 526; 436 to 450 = 1.19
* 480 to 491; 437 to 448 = 1.17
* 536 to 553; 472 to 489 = 1.08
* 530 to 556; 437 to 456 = 1.19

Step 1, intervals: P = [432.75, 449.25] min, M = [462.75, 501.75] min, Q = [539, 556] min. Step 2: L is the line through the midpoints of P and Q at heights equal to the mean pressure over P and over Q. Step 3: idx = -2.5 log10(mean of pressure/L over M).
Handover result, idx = -0.11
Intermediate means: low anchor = 35.8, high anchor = 48.4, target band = 45.2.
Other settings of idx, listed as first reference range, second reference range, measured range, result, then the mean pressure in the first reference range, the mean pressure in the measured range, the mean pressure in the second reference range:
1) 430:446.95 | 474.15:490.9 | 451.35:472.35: -0.13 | 32.8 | 44.3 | 45.2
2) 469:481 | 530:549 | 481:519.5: 0.01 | 44.6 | 45.8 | 49.1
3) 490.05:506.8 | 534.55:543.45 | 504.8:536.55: 0.02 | 45.8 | 46.9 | 49.1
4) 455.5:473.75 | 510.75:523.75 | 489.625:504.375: -0.01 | 44.4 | 45.8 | 46.2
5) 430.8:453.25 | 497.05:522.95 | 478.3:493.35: -0.08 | 36.1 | 45.5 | 45.8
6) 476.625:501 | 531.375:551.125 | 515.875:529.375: 0.02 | 45.5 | 46.7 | 48.9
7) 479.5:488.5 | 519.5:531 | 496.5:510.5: 0.01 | 45.2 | 45.5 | 47.1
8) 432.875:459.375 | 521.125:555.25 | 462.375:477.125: -0.08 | 38.9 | 44.6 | 48.3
